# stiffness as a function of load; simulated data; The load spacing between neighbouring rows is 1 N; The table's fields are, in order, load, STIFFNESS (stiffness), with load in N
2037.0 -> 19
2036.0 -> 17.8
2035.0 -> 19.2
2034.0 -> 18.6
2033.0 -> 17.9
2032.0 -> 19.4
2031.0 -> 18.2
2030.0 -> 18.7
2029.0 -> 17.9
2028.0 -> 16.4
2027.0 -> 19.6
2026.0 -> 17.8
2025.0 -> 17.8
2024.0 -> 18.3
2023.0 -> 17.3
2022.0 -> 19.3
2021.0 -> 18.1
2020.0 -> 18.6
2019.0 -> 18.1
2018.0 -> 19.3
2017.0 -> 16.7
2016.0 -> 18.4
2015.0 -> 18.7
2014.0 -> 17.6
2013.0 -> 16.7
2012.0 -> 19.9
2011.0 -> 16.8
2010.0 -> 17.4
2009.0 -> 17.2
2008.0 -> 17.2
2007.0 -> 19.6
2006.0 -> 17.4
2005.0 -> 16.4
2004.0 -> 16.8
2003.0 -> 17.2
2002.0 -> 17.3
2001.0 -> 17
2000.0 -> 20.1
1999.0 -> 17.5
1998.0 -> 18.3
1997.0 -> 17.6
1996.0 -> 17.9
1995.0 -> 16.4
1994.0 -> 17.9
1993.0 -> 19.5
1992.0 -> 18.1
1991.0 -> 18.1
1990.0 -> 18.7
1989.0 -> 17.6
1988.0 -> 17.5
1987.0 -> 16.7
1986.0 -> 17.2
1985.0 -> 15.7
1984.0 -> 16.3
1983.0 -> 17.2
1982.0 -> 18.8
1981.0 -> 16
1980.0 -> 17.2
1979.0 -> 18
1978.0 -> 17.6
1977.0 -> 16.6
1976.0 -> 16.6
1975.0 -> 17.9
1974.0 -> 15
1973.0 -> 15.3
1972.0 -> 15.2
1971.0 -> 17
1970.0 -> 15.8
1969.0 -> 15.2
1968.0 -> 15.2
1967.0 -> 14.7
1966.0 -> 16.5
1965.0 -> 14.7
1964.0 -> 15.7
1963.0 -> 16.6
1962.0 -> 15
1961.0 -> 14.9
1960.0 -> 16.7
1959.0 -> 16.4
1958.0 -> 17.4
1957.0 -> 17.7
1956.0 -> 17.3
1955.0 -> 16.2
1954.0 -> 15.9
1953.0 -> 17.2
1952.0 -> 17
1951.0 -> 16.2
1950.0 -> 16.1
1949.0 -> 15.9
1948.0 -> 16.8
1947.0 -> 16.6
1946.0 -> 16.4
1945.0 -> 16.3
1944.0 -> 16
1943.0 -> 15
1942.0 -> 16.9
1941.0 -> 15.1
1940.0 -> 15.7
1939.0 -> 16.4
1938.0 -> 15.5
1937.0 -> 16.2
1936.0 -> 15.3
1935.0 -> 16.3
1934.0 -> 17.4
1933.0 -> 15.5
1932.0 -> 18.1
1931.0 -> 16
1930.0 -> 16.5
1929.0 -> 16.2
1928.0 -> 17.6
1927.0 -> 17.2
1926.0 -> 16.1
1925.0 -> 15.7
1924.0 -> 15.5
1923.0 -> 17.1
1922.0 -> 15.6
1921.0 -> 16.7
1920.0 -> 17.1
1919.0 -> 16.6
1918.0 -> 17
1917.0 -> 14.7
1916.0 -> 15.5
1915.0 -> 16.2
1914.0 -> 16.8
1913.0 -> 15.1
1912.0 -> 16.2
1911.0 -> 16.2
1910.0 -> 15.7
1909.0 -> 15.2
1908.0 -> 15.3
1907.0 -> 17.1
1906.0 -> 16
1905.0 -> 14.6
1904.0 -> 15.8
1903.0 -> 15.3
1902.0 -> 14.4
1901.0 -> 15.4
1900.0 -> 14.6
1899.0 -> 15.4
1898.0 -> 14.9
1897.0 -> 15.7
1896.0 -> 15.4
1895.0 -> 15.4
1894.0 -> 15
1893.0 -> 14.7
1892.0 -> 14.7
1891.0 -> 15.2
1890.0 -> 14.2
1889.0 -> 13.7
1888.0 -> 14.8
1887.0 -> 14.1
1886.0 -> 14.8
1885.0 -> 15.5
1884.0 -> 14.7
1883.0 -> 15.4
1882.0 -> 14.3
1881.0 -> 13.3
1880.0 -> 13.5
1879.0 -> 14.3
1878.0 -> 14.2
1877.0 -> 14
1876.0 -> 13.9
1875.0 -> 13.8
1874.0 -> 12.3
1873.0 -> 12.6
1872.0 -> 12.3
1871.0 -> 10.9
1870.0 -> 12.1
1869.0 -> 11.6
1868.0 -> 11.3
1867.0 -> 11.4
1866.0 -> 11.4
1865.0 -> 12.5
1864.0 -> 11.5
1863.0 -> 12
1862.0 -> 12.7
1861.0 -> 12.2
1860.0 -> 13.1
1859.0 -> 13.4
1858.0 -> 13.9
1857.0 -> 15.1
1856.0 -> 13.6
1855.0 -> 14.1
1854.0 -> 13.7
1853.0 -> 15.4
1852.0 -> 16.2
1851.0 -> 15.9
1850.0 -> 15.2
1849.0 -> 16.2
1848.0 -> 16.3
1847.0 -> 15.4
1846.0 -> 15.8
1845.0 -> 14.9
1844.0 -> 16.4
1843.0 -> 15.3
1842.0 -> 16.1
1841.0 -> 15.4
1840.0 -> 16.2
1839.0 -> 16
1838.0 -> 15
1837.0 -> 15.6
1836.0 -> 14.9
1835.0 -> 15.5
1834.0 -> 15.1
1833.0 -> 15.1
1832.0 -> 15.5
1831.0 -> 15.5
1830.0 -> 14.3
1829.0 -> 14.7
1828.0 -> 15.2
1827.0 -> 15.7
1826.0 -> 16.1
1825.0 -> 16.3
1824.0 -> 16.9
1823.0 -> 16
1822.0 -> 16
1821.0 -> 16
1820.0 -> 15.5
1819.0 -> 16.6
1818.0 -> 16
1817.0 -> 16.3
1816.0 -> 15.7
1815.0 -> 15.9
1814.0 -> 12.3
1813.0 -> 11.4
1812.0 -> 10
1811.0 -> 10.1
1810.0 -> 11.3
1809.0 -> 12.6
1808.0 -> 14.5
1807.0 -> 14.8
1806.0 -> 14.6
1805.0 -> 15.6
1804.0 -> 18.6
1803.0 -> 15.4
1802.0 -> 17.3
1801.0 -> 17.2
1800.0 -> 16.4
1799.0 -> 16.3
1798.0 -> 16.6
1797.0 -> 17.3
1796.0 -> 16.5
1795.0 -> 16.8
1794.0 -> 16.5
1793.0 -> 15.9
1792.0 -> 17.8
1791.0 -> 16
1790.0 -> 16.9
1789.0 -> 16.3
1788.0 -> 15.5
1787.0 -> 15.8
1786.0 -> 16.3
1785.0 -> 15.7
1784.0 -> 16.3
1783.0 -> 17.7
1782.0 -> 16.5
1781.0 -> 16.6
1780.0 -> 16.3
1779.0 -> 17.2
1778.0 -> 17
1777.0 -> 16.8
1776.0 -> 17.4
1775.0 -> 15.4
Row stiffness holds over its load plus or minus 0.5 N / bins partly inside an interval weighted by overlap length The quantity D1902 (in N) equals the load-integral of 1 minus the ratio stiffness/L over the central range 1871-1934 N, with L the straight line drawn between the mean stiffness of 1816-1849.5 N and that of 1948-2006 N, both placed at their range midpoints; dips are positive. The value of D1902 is 3.9 N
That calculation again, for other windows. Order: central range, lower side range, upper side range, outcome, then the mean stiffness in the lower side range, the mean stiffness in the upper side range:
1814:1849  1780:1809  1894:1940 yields 1.2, 16.3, 16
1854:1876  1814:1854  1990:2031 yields 4.7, 15.6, 17.9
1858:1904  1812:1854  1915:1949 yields 6.0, 15.4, 16.3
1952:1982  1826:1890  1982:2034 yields 1.0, 14.2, 17.8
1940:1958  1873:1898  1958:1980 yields -0.8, 14.4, 16.1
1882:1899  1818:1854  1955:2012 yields 1.3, 15.6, 17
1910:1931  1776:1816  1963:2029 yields 0.5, 15.6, 17.3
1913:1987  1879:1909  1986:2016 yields 0.4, 14.9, 17.8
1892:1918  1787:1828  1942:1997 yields 1.1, 15.5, 16.6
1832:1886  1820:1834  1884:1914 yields 4.5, 15.6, 15.2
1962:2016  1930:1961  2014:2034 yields 0.9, 16.4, 18.2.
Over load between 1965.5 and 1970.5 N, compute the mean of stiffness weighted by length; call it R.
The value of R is 15.5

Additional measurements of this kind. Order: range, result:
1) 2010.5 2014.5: 17.8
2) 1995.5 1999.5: 17.8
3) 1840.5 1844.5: 15.8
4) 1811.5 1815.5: 12.4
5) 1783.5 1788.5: 15.9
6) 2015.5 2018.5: 18.1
